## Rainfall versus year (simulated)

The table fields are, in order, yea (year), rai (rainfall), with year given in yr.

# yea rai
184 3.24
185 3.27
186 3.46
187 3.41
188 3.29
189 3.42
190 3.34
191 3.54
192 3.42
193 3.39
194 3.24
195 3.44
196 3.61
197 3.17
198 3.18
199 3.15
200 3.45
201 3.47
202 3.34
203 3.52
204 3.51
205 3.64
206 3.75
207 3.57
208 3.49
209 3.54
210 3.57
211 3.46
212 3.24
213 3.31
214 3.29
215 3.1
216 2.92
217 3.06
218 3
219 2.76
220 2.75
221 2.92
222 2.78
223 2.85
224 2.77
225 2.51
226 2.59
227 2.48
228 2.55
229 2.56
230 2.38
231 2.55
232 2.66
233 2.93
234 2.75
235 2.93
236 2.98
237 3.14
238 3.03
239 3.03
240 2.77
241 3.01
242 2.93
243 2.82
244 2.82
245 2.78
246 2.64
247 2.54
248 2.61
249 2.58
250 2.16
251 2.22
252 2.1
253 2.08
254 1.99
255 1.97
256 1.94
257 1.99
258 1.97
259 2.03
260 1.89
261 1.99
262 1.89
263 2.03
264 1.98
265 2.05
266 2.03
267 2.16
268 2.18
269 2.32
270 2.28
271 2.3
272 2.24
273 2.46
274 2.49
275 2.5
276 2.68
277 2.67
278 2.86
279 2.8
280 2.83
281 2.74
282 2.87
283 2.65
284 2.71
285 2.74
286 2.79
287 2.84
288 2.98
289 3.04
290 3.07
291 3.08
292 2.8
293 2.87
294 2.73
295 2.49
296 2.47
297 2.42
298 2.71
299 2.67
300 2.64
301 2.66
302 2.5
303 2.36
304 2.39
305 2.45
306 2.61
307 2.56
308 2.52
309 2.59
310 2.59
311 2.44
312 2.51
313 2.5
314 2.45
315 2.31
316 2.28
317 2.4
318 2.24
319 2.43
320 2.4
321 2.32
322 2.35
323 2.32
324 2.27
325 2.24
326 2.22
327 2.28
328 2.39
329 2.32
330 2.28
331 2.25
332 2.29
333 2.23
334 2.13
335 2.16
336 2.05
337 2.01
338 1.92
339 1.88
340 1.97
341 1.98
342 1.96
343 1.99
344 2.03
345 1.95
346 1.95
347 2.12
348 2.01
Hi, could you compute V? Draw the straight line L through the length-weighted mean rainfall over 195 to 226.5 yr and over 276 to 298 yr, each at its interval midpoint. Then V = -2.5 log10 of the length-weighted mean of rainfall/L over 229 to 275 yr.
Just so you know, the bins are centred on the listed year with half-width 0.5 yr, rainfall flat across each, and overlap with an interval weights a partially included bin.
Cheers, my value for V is 0.23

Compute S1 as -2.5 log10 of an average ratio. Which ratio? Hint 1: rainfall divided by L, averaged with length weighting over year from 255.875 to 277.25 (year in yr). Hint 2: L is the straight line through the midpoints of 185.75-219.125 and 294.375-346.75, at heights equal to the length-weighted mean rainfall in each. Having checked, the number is 0.26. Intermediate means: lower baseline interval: 3.36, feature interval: 2.18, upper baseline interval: 2.31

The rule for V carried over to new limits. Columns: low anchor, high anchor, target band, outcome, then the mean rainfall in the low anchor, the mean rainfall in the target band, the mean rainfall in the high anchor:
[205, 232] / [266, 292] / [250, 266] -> 0.345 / 3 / 2.01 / 2.64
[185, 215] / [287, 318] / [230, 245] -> 0.092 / 3.41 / 2.86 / 2.6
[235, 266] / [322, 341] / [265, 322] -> -0.124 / 2.4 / 2.56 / 2.18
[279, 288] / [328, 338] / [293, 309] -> 0.007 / 2.78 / 2.56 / 2.19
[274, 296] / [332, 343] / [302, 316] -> -0.015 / 2.78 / 2.48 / 2.04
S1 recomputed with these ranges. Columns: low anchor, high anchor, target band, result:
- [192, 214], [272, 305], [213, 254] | 0.16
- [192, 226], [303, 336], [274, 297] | -0.06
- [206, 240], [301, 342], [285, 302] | -0.11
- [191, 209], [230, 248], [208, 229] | 0.06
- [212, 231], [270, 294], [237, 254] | 0.06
